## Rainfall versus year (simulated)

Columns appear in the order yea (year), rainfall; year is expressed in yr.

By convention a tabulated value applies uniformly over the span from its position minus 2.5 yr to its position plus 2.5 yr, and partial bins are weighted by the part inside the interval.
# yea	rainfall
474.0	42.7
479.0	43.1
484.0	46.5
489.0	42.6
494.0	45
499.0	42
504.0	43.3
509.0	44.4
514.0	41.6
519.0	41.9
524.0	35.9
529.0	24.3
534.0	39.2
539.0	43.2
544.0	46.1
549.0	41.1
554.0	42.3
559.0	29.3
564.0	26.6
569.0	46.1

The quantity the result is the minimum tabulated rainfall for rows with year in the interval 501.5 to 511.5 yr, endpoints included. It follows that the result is 43.3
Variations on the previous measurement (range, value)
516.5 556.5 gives 24.3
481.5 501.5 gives 42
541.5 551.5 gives 41.1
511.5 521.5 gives 41.6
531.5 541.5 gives 39.2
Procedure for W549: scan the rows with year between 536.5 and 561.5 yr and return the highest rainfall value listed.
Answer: 46.1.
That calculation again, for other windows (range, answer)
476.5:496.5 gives 46.5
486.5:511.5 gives 45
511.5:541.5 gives 43.2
